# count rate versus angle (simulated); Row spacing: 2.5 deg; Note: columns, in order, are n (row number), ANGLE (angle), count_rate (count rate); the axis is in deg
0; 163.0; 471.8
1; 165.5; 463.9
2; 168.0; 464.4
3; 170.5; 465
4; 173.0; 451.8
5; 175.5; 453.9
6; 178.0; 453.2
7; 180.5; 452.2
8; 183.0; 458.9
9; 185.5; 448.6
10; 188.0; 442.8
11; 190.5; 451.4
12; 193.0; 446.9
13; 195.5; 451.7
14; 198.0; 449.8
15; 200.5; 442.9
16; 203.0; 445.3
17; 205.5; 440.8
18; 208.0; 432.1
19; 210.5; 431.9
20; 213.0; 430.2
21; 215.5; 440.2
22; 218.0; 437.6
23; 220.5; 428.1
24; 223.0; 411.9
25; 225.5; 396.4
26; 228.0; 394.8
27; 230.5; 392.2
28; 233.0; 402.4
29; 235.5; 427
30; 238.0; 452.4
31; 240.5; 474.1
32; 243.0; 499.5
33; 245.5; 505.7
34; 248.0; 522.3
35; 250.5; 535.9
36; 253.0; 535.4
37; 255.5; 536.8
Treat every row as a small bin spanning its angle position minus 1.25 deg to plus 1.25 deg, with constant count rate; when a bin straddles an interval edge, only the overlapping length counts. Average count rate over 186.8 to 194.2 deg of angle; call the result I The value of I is 447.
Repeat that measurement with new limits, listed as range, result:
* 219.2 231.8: 405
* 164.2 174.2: 461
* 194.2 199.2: 451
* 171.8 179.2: 453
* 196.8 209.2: 442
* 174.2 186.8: 453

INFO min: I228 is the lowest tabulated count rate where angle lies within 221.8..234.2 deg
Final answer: 392.2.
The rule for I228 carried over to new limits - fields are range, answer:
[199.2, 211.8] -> 431.9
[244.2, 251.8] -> 505.7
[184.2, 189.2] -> 442.8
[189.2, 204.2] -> 442.9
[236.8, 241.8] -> 452.4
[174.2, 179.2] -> 453.2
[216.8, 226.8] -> 396.4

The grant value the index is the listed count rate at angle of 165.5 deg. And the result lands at 463.9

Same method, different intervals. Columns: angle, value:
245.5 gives 505.7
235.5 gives 427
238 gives 452.4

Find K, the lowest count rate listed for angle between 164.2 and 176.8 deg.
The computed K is 451.8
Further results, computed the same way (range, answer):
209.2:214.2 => 430.2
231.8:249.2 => 402.4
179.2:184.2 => 452.2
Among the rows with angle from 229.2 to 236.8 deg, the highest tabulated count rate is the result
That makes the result 427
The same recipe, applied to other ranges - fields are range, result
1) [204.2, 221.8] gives 440.8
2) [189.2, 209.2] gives 451.7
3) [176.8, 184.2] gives 458.9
